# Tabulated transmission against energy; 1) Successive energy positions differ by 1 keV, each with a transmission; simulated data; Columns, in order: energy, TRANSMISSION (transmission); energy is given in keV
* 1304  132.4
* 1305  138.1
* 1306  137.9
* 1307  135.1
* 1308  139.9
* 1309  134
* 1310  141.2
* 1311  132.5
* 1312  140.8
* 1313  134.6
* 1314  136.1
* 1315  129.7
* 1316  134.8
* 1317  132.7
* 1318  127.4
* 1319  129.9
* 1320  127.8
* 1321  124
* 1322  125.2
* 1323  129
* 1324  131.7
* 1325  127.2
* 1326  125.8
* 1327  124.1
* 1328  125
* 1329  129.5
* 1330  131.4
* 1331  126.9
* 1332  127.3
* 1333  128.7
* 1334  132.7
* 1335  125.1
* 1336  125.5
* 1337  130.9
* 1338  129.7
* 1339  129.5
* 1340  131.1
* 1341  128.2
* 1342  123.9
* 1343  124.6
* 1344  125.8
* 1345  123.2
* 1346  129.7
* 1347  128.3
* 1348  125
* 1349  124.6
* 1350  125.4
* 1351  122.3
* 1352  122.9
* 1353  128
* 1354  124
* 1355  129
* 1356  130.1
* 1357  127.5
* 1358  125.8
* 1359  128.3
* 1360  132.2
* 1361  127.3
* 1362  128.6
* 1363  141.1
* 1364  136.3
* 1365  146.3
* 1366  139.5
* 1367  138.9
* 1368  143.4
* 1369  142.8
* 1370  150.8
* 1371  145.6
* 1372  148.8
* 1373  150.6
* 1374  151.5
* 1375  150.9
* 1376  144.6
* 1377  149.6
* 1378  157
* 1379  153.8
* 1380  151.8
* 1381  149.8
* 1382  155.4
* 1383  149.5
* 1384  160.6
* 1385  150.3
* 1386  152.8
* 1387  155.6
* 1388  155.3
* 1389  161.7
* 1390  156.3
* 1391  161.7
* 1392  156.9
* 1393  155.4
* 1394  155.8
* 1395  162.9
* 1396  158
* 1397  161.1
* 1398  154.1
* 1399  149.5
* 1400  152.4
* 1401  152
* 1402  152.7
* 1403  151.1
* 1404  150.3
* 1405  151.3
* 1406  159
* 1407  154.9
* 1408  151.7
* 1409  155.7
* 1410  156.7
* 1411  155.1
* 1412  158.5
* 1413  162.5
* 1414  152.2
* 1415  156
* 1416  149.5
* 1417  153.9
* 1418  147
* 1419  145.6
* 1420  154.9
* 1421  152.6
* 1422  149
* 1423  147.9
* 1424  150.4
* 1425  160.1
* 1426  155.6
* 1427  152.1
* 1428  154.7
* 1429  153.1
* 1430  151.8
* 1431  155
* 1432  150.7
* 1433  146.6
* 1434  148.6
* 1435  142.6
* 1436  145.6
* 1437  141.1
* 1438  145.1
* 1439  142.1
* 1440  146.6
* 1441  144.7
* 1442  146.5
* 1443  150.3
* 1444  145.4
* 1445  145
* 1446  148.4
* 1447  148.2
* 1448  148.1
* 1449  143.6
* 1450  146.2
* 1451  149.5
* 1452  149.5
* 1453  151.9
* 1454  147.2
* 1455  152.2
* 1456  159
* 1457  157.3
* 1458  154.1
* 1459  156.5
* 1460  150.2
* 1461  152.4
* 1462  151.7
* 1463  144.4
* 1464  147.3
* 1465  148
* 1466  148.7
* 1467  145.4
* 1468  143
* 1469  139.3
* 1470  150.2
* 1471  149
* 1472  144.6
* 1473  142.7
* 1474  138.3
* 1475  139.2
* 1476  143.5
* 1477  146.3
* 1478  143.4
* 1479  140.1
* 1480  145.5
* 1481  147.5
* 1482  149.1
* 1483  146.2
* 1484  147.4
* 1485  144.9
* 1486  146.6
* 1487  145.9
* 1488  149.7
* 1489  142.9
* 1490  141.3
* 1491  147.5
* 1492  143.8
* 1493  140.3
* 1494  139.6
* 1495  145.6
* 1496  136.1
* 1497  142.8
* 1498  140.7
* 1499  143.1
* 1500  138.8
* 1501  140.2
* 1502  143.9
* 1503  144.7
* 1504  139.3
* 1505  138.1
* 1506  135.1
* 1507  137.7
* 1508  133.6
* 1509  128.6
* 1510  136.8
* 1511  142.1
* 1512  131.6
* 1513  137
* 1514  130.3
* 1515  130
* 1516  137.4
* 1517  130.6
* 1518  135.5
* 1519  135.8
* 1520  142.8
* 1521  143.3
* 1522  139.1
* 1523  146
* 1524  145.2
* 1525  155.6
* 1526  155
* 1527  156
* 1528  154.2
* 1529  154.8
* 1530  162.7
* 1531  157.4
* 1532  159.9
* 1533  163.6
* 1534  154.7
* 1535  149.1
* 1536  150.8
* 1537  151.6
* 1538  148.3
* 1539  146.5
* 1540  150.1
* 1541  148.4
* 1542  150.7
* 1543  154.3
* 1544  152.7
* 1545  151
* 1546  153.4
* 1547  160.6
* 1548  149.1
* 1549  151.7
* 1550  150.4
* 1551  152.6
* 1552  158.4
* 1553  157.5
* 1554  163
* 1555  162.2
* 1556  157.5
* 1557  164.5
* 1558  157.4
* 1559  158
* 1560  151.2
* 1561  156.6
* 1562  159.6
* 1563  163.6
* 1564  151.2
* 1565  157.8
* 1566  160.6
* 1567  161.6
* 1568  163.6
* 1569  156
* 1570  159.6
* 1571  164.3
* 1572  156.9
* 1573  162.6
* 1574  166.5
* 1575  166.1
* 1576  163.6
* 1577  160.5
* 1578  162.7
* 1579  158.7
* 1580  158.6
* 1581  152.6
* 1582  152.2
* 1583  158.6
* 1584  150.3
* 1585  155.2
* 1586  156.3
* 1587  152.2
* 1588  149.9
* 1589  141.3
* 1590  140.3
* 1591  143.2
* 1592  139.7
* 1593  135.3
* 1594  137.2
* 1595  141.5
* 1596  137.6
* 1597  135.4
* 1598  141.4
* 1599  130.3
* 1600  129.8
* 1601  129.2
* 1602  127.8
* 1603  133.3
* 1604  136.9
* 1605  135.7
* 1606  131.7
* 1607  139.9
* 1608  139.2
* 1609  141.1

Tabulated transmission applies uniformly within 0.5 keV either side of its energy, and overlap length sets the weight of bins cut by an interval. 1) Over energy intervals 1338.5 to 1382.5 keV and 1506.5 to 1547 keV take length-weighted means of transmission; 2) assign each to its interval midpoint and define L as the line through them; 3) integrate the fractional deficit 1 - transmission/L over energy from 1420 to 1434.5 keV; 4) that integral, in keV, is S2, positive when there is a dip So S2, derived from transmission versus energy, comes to -1.2 keV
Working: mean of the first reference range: 136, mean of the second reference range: 146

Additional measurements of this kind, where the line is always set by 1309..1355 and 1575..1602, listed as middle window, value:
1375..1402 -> -4.50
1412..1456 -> -4.53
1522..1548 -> -1.83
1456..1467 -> -1.07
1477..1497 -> -0.70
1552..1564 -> -1.19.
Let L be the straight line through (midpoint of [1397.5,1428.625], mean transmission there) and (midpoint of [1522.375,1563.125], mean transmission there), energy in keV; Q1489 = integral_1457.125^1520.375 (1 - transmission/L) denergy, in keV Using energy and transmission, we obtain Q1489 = 4.7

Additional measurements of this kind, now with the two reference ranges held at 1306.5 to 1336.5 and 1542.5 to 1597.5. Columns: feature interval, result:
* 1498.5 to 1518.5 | 1.6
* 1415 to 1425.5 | -0.8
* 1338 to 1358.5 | 1.0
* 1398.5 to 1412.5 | -1.5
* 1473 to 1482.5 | 0.1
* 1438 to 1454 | -0.5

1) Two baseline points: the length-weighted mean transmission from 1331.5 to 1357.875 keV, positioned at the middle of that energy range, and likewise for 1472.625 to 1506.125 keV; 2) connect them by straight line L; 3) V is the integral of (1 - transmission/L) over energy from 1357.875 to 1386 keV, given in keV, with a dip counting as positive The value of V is -3.2 keV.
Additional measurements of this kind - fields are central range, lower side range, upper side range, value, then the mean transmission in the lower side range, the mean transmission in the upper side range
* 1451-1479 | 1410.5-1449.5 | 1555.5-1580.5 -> 0.8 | 150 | 160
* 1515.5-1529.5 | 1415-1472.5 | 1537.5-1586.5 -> 0.8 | 149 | 157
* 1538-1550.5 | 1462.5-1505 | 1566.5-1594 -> -0.1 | 144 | 155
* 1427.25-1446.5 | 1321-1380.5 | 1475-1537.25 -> -1.2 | 133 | 144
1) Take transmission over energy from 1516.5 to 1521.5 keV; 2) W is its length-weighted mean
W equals 138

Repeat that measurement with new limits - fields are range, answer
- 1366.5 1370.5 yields 144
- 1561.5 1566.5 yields 159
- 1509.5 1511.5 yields 139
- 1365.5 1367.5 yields 139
